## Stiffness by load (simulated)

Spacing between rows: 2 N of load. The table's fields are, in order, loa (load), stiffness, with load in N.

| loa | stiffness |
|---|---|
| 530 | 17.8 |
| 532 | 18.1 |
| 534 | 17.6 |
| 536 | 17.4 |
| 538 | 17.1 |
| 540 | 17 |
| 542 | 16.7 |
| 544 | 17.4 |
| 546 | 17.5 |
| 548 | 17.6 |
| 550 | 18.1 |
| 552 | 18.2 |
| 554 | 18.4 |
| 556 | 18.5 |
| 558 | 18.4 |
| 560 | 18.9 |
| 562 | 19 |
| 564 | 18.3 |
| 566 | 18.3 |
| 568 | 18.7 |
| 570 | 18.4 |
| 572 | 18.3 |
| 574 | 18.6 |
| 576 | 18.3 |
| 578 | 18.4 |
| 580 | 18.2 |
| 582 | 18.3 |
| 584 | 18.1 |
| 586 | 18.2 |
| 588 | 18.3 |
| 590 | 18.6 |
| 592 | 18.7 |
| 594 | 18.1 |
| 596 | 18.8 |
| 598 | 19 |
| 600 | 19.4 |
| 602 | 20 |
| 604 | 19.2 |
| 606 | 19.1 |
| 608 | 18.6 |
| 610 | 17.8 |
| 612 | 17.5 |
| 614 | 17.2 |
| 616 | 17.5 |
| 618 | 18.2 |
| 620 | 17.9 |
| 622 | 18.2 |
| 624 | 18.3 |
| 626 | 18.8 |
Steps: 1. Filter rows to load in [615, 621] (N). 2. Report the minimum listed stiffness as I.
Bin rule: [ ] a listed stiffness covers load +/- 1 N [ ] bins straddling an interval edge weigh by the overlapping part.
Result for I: 17.5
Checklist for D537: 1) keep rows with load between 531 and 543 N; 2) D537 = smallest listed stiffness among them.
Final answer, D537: 16.7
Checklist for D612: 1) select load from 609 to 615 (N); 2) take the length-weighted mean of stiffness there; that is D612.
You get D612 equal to 17.5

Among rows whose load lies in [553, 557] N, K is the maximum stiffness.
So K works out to 18.5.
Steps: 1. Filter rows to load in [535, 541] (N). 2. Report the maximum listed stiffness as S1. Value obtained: 17.4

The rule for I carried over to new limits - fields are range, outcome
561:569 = 18.3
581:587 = 18.1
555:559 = 18.4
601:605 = 19.2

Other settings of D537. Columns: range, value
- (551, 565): 18.2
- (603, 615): 17.2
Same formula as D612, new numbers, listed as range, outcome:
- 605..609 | 18.9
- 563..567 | 18.3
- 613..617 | 17.4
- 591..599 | 18.7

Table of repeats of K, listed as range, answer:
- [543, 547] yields 17.5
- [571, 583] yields 18.6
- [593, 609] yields 20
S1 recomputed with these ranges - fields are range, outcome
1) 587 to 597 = 18.8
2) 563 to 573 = 18.7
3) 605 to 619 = 19.1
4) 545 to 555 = 18.4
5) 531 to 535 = 18.1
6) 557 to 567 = 19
